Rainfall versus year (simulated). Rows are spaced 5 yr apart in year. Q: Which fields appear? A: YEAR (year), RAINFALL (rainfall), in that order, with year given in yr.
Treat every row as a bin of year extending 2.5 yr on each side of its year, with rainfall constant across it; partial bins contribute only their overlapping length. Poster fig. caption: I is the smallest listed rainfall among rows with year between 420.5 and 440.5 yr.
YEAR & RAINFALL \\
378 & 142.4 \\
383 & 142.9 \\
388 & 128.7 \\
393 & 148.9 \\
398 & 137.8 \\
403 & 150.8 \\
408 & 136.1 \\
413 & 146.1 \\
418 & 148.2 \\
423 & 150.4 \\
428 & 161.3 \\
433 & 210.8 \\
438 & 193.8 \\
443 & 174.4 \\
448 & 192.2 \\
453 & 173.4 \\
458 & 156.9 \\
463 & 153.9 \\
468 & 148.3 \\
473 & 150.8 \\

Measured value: 150.4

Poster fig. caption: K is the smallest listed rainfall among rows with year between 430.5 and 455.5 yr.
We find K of 173.4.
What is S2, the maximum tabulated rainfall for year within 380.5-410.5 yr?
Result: 150.8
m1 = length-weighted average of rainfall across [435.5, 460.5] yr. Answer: 178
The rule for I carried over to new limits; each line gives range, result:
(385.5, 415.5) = 128.7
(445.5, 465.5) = 153.9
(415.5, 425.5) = 148.2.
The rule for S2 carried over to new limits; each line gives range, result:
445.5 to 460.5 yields 192.2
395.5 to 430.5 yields 161.3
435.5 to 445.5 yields 193.8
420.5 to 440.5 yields 210.8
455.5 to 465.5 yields 156.9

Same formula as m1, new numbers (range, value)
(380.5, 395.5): 140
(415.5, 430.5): 153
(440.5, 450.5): 183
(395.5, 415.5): 143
